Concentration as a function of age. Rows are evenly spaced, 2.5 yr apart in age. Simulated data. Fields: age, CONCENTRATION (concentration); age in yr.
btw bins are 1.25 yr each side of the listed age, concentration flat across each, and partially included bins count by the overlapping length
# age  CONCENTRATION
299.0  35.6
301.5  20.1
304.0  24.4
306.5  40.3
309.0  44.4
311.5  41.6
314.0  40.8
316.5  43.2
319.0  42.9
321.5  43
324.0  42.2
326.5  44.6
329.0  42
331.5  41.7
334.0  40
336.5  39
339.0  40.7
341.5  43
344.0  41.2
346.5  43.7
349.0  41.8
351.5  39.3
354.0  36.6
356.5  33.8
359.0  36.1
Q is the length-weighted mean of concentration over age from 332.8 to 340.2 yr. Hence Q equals 39.9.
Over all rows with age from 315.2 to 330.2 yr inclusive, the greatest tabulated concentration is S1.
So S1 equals 44.6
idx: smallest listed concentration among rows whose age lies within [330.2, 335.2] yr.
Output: 40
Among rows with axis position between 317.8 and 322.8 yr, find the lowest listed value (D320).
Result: 42.9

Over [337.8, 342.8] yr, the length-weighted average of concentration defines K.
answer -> 41.9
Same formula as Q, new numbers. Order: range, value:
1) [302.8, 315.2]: 38.3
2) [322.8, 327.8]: 43.4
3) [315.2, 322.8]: 43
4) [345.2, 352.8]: 41.6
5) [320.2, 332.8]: 42.7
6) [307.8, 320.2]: 42.6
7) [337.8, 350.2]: 42.1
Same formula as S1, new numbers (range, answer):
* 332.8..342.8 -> 43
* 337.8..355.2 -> 43.7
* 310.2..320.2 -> 43.2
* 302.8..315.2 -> 44.4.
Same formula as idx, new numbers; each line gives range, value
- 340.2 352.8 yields 39.3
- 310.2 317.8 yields 40.8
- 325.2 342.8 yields 39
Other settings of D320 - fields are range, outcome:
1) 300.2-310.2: 20.1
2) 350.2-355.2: 36.6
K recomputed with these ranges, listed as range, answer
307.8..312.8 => 43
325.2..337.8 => 41.5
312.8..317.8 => 42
